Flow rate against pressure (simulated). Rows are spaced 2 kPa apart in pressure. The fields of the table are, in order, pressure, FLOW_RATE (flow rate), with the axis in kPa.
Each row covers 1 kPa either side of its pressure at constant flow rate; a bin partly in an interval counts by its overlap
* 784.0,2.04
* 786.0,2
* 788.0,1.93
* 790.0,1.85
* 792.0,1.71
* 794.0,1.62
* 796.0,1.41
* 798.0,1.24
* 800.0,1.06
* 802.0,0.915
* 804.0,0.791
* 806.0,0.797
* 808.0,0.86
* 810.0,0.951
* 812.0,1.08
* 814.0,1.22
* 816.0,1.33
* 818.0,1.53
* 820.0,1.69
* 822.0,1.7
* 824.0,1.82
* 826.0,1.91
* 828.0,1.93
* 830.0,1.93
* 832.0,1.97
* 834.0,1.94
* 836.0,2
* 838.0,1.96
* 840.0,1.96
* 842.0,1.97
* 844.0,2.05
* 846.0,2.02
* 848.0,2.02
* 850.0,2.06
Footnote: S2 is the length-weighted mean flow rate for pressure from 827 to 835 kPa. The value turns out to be 1.94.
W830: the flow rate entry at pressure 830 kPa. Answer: 1.93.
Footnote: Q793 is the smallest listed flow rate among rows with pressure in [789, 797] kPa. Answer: 1.41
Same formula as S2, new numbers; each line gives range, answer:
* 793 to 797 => 1.52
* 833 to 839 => 1.97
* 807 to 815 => 1.03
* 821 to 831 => 1.86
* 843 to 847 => 2.04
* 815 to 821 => 1.52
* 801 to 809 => 0.841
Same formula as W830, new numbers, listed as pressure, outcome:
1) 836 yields 2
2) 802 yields 0.915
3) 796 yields 1.41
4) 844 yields 2.05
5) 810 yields 0.951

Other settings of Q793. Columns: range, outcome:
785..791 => 1.85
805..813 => 0.797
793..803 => 0.915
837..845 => 1.96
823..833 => 1.82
